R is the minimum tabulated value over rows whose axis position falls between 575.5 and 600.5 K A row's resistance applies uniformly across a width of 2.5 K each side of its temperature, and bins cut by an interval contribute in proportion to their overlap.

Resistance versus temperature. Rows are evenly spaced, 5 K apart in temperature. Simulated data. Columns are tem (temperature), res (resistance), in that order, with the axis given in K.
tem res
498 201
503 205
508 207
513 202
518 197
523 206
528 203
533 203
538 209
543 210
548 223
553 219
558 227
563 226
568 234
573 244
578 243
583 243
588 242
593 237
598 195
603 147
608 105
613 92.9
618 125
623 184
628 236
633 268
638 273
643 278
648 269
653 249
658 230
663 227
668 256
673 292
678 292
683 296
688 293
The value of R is 195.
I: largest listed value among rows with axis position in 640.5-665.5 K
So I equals 278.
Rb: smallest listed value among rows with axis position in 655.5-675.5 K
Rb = 227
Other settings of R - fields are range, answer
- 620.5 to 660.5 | 184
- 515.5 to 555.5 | 197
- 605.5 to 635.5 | 92.9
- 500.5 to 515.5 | 202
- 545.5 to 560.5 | 219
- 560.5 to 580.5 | 226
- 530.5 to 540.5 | 203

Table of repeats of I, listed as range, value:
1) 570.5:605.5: 244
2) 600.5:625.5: 184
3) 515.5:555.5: 223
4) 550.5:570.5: 234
